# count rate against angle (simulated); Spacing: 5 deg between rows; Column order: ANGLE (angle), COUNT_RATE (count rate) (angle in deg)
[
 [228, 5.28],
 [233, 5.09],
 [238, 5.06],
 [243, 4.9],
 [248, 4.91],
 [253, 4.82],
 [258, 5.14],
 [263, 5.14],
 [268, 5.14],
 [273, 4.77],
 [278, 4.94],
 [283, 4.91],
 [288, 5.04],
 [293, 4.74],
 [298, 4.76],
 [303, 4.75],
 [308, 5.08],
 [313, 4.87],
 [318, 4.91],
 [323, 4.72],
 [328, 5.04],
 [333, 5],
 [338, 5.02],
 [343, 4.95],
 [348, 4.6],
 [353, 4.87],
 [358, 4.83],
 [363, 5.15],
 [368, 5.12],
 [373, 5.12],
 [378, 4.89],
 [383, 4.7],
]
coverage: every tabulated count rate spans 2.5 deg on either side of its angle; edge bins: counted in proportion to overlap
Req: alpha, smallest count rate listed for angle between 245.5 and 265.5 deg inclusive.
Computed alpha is 4.82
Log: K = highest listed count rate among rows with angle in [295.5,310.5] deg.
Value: 5.08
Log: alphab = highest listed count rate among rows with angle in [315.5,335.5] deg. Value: 5.04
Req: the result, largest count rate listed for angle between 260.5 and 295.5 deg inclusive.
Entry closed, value 5.14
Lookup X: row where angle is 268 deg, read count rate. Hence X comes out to 5.14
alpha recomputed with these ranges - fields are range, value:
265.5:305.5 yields 4.74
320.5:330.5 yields 4.72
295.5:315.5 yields 4.75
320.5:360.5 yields 4.6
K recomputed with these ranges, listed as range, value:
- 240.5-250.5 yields 4.91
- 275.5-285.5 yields 4.94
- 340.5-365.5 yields 5.15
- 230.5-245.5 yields 5.09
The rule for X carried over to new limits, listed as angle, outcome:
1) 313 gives 4.87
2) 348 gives 4.6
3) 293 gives 4.74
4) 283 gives 4.91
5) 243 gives 4.9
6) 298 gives 4.76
